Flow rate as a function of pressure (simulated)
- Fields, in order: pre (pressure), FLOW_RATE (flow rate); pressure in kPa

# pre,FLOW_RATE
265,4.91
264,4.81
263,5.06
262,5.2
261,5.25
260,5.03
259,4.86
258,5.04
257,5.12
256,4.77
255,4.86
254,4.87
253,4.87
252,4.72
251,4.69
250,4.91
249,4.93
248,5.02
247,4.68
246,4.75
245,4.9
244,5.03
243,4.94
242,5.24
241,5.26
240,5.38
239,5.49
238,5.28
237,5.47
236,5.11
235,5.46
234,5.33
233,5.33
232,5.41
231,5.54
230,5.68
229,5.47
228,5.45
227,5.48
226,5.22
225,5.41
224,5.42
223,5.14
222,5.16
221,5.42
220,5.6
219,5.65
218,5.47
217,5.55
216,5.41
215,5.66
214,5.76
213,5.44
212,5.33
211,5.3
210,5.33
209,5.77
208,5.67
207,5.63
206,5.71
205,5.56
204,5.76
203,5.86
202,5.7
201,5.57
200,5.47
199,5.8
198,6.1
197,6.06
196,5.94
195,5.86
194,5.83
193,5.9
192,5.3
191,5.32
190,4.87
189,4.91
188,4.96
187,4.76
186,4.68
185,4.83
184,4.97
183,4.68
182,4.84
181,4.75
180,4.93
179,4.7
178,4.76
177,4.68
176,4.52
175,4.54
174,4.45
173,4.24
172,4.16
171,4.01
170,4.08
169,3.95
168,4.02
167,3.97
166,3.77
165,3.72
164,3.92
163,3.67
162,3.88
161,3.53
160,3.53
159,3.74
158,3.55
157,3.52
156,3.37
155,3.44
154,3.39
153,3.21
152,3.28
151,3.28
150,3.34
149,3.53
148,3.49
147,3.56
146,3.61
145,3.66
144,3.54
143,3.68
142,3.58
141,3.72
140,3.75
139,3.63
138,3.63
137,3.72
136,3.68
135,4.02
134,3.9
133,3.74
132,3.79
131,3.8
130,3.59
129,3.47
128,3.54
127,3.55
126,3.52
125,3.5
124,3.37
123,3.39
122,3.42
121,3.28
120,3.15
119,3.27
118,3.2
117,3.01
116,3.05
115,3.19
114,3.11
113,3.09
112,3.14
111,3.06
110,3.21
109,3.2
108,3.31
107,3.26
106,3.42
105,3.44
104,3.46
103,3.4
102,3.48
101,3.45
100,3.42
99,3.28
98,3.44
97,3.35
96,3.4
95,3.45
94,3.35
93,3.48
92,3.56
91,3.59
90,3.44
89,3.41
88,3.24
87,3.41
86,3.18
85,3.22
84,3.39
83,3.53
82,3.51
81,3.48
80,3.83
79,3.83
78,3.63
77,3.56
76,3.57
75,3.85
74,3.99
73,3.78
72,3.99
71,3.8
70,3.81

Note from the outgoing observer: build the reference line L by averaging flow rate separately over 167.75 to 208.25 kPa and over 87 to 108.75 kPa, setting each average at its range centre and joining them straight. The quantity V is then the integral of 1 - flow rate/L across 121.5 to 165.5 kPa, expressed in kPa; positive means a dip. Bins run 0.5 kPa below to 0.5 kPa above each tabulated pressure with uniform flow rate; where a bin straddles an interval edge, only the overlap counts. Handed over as 6.8 kPa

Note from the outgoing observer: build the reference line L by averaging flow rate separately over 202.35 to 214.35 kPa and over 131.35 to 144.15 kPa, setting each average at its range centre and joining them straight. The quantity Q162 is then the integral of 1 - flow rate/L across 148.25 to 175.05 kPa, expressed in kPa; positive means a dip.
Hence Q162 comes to 3.9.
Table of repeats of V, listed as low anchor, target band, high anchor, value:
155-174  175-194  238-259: -3.8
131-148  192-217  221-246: -4.5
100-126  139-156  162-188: 1.7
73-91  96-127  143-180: 3.0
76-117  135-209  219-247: 0.7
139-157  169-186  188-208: 0.7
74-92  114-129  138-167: 1.0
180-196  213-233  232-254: -1.4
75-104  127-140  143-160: -0.9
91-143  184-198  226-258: -2.8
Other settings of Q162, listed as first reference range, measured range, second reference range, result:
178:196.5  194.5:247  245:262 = -4.9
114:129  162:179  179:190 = 1.3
